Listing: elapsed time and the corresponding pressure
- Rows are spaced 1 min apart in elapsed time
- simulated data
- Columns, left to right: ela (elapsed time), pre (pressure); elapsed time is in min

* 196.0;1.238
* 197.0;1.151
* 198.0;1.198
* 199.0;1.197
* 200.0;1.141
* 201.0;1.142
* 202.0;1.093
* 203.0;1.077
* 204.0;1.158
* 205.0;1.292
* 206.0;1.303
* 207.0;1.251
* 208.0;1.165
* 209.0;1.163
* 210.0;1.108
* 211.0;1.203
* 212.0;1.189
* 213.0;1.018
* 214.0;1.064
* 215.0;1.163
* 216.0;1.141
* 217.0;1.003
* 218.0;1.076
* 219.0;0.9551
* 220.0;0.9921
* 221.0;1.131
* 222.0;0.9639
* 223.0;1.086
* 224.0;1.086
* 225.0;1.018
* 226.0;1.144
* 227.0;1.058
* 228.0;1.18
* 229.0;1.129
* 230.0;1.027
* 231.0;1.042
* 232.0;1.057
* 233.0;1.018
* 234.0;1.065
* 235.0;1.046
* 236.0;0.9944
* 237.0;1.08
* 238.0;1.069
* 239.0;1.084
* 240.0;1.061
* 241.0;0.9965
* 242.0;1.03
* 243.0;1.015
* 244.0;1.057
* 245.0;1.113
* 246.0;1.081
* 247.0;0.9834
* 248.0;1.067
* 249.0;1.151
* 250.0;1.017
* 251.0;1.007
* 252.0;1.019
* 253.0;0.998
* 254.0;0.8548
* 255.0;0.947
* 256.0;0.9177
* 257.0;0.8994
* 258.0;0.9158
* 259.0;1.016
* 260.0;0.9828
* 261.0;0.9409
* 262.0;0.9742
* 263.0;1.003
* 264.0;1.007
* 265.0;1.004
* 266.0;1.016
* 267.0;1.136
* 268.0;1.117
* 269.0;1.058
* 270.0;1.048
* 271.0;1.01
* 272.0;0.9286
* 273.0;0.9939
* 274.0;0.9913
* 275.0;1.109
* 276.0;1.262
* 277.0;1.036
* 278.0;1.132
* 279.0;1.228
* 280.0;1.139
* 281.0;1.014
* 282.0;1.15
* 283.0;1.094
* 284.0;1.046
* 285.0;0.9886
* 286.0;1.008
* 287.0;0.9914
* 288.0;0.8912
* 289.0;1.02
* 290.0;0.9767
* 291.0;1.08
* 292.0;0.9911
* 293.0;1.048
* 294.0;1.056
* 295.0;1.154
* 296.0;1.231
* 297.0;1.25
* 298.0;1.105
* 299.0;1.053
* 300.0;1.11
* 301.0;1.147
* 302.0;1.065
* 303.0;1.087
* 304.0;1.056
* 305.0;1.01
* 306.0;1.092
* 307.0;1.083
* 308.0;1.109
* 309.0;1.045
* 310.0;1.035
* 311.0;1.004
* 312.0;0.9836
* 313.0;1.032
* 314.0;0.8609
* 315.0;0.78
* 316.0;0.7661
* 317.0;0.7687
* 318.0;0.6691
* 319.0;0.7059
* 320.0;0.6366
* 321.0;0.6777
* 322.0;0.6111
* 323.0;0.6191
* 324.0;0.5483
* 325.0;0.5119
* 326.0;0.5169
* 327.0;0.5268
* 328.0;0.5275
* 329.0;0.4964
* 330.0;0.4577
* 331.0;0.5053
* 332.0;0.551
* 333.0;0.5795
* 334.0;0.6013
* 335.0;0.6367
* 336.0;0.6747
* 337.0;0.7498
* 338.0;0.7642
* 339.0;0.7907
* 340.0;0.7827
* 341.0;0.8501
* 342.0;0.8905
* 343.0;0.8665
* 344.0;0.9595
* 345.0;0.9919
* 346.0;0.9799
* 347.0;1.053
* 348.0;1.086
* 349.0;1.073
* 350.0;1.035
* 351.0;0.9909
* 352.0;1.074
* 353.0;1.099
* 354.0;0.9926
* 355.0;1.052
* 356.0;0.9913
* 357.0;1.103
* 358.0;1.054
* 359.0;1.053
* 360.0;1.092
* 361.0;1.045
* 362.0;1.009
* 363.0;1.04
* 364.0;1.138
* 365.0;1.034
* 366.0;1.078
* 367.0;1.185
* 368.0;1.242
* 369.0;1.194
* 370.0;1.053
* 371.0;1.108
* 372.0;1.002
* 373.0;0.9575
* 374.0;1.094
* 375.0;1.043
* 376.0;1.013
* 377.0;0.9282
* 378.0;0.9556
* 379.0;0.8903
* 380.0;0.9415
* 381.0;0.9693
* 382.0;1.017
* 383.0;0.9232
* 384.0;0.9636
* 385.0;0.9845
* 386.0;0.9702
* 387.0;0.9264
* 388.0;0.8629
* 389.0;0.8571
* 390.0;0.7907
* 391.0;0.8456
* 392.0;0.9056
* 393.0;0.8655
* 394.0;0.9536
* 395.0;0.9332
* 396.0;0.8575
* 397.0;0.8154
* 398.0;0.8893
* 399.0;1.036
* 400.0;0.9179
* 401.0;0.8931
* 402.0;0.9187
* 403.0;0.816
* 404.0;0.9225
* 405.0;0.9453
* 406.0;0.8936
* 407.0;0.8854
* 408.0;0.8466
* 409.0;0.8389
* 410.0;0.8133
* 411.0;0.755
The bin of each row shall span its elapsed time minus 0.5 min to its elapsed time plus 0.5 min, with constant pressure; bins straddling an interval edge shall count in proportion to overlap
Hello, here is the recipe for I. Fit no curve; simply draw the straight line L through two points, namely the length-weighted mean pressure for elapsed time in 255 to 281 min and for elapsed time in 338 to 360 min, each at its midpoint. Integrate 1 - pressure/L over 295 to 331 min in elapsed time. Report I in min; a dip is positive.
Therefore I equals 5.3 min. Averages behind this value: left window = 1.03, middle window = 0.861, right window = 0.986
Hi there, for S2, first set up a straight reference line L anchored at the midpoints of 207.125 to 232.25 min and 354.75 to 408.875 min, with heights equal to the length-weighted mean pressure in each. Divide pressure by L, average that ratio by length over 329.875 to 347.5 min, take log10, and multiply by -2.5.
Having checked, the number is 0.29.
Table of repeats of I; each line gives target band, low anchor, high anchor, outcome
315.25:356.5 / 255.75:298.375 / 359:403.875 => 9.56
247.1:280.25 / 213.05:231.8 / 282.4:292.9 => 0.17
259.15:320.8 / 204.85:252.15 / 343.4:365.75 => 2.49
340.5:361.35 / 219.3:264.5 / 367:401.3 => -0.80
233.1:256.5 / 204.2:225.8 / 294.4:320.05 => 1.07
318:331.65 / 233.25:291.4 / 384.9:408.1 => 5.65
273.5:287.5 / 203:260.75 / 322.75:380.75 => -1.23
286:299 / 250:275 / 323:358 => -2.02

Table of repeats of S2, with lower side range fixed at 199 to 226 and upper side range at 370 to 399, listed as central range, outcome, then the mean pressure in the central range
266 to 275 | 0.020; 1.04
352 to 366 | -0.095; 1.06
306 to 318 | 0.078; 0.946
